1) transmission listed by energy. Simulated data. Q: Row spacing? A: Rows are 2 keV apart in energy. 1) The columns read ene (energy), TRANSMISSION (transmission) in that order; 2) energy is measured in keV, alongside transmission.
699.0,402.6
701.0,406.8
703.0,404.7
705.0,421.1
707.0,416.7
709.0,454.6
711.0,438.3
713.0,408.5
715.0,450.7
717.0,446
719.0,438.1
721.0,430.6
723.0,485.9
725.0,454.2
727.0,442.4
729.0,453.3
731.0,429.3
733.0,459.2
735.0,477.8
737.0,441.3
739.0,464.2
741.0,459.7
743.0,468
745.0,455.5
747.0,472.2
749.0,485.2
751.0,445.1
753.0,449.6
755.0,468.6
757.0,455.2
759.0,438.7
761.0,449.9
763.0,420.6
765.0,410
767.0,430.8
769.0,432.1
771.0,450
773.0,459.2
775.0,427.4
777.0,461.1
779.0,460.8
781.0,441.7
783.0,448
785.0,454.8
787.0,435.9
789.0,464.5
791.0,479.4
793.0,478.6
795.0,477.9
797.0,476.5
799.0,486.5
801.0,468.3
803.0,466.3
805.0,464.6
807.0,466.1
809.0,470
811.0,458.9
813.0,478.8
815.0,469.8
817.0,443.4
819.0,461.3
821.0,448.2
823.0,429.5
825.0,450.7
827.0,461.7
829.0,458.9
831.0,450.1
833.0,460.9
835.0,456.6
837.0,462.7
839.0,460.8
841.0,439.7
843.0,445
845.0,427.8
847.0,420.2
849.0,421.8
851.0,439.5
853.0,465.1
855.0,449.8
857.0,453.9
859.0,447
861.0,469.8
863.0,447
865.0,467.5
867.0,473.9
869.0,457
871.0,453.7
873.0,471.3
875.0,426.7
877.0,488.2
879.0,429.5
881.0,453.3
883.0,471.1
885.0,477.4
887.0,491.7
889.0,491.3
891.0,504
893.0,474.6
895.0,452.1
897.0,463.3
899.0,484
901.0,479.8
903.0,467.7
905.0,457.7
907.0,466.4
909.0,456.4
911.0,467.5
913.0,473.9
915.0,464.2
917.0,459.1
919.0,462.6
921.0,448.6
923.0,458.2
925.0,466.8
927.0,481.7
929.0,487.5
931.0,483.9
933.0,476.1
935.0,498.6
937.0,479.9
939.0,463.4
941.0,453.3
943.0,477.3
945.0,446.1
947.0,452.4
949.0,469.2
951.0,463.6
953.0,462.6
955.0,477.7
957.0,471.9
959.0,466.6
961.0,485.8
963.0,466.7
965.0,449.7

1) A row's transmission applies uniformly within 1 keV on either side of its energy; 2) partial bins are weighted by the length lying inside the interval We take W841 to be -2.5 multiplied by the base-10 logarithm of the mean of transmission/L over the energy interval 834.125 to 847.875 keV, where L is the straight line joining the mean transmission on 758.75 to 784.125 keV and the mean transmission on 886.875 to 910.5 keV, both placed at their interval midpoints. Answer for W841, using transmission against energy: 0.03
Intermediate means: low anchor 441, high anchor 473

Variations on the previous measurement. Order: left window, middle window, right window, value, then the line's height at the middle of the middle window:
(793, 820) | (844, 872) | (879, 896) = 0.05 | 472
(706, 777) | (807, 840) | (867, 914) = 0.00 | 459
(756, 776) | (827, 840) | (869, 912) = -0.01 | 454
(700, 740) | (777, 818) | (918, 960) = -0.03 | 451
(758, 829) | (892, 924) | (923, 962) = 0.01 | 468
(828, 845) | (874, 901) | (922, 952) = -0.02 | 462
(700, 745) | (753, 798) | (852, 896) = 0.00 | 451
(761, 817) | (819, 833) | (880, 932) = 0.02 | 461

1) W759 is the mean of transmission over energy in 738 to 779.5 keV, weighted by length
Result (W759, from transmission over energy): 451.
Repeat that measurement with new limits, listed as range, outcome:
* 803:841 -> 458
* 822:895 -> 457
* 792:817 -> 471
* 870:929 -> 467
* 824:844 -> 455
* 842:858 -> 440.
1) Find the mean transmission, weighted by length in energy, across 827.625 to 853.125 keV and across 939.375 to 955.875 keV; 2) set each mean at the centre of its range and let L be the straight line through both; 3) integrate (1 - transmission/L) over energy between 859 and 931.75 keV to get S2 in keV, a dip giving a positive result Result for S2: -2.0 keV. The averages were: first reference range 446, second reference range 463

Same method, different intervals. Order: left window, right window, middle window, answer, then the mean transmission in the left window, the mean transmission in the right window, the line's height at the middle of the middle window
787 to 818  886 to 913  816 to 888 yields 2.7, 469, 474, 471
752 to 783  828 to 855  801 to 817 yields -0.7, 444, 447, 446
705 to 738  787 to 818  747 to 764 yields 0.1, 445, 469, 455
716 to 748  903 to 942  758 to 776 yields 0.9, 455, 469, 457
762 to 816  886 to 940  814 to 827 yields 0.3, 457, 473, 461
